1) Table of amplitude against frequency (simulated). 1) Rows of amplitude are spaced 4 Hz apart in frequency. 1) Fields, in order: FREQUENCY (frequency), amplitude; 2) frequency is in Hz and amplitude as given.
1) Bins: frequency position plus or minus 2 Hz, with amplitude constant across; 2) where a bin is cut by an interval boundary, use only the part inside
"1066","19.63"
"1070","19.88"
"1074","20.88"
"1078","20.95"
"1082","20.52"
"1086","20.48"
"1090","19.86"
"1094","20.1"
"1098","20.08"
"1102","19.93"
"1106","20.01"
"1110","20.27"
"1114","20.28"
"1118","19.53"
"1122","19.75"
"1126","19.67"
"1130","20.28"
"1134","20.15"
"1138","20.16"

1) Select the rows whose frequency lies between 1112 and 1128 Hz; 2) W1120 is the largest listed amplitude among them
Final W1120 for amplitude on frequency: 20.28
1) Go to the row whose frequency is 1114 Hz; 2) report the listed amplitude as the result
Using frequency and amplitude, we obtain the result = 20.28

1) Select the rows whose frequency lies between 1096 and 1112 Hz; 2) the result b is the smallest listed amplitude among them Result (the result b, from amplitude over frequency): 19.93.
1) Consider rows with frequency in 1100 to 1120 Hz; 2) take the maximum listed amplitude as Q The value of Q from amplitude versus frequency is 20.28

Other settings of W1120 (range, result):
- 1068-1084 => 20.95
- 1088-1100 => 20.1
